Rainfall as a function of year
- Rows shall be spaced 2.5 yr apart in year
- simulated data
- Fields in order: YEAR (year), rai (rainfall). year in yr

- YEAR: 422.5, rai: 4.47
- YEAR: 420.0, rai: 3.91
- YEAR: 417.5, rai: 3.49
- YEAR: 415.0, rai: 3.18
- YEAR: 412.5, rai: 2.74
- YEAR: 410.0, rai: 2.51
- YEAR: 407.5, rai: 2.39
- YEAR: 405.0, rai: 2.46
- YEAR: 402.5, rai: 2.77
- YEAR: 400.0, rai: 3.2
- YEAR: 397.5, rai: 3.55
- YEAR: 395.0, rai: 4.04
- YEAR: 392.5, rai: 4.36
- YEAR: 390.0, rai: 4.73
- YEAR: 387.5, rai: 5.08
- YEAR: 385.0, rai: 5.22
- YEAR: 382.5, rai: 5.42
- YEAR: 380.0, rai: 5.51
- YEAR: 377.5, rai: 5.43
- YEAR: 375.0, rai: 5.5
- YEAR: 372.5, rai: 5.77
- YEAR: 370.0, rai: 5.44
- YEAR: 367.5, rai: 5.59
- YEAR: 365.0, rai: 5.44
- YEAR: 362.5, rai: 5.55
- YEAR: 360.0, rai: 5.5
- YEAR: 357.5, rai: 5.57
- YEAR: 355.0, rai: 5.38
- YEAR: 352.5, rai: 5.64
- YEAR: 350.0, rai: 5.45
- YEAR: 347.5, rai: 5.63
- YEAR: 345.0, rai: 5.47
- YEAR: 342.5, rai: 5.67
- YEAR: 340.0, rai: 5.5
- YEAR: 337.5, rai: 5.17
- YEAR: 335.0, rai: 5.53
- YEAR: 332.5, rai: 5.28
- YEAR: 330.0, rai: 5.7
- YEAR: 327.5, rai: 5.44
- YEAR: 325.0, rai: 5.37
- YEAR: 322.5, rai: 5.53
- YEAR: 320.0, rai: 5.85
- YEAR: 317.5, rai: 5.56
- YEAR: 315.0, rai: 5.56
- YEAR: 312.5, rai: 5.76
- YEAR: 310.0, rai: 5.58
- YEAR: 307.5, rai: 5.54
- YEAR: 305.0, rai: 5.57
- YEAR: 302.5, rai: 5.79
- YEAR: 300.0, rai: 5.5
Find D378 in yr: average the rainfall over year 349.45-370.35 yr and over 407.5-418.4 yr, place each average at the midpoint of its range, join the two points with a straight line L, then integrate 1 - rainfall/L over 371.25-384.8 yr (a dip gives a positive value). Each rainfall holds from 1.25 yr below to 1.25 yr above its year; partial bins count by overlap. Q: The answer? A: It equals -2.6 yr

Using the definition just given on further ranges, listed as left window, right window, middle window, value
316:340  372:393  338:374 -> -1.17 yr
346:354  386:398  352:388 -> -3.35 yr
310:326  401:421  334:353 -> -2.50 yr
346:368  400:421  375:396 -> -4.36 yr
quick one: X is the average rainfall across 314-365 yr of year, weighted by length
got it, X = 5.52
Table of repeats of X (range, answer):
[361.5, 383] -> 5.52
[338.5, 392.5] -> 5.43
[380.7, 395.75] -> 4.86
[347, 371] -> 5.52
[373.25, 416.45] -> 4.02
